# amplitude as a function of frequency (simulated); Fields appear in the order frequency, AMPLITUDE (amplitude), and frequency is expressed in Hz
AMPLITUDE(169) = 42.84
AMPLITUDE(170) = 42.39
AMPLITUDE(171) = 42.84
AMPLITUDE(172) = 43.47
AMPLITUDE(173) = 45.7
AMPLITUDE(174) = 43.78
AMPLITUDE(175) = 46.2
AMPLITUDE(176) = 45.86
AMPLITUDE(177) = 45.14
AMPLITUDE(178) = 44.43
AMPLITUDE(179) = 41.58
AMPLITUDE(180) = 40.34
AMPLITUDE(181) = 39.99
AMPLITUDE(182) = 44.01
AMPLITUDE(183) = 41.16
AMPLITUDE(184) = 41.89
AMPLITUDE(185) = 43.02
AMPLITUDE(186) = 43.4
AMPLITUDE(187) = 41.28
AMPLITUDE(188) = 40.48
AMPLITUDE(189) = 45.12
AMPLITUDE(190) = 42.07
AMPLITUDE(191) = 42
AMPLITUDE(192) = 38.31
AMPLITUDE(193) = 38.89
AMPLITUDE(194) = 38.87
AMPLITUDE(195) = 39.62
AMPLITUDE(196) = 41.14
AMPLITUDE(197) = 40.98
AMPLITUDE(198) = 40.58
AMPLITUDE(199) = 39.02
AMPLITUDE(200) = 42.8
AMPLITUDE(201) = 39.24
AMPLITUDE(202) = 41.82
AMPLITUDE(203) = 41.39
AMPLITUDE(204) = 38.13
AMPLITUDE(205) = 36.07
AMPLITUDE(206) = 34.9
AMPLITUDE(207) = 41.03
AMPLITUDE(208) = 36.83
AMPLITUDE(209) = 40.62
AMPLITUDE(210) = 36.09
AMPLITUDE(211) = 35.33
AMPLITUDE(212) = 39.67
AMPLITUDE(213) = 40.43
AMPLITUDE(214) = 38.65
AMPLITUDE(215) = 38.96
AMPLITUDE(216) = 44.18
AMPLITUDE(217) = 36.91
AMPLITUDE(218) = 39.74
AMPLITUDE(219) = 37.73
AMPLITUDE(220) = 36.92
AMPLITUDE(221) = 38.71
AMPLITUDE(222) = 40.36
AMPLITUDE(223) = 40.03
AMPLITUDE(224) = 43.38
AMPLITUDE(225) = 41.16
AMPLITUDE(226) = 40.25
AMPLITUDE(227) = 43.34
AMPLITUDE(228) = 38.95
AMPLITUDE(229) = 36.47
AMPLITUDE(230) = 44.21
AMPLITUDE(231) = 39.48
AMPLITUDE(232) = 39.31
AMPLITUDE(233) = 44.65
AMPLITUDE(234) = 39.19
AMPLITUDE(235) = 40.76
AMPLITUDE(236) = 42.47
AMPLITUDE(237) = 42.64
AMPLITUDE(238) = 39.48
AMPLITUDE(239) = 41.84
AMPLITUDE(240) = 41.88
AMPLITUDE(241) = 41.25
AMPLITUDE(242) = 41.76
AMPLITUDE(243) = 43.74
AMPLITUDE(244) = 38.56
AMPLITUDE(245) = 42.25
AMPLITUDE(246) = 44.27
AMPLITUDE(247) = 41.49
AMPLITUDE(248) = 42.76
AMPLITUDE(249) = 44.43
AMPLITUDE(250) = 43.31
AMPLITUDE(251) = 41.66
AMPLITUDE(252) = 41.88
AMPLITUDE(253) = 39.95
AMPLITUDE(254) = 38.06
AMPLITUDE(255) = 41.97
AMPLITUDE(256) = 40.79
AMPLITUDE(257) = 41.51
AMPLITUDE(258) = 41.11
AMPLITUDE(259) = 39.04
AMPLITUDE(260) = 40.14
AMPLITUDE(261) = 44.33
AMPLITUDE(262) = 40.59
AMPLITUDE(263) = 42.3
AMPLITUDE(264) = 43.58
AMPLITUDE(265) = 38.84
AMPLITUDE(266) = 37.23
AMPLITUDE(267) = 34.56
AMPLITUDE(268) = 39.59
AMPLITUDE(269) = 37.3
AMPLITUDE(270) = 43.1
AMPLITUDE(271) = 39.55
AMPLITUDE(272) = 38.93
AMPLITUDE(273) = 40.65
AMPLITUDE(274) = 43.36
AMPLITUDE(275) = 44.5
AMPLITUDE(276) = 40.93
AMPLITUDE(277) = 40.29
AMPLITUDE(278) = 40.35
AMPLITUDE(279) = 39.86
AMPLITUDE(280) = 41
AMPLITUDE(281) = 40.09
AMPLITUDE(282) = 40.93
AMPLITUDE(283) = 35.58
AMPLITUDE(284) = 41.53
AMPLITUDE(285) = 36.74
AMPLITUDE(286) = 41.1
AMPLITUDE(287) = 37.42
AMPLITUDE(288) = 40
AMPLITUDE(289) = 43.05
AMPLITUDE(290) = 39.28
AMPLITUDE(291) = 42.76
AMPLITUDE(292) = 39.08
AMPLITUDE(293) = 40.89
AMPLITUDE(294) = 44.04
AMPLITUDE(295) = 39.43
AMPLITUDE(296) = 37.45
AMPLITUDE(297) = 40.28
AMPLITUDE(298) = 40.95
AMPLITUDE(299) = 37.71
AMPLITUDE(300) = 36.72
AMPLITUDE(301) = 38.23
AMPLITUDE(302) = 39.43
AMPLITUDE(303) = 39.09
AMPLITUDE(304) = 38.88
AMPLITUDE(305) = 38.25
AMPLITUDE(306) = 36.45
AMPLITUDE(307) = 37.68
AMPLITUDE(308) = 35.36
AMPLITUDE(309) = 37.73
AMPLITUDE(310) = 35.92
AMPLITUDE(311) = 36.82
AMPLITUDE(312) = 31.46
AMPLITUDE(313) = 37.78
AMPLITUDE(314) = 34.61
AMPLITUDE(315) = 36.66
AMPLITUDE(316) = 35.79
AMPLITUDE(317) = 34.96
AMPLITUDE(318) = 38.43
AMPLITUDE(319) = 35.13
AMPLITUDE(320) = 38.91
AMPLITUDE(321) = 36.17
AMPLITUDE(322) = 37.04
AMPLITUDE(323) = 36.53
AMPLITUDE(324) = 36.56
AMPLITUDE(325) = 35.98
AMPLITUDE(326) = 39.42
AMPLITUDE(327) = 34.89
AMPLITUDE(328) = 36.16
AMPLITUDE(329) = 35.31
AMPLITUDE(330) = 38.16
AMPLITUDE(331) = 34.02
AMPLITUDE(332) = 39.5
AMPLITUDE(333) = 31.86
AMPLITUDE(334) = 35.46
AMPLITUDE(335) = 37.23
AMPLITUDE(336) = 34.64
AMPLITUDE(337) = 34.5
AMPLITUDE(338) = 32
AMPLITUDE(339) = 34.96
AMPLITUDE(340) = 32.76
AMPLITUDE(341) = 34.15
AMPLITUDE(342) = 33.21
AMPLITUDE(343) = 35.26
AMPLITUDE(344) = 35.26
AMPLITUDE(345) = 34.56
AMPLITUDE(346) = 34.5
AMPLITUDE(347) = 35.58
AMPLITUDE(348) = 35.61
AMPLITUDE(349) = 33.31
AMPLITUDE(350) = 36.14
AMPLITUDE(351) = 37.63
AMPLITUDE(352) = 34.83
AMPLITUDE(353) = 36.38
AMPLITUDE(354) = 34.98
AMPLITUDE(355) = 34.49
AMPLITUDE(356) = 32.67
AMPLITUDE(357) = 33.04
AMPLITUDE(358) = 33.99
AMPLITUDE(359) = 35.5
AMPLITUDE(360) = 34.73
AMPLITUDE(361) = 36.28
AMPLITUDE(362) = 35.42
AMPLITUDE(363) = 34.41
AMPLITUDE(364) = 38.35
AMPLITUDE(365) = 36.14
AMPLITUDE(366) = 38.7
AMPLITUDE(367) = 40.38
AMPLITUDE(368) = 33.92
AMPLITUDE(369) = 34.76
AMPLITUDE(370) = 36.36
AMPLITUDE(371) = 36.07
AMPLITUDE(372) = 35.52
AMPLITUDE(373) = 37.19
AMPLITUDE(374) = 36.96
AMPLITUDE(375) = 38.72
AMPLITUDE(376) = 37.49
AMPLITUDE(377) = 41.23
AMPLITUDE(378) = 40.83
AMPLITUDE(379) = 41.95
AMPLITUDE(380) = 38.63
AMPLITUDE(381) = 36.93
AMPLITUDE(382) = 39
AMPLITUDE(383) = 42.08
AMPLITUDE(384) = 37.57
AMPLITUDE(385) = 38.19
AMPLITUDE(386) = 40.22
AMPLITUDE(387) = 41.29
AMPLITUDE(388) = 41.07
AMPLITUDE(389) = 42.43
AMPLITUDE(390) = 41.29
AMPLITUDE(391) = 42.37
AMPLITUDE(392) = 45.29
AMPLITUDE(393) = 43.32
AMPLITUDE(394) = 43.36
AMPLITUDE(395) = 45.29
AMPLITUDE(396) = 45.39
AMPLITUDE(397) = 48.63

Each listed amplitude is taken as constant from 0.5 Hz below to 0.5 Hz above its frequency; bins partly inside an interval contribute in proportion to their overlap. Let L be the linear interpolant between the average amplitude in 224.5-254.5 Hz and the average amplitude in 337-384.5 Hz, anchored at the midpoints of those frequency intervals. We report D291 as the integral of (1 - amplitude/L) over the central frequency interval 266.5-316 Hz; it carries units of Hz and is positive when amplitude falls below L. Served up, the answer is 0.2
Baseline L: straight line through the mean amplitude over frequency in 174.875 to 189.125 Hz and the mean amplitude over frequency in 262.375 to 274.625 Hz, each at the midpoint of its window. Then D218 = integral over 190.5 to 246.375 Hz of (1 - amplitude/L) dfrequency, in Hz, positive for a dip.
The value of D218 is 2.0 Hz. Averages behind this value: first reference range 42.8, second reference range 40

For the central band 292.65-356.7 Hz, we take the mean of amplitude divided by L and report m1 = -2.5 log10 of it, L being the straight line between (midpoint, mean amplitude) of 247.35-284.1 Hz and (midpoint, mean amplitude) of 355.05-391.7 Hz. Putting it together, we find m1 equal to 0.08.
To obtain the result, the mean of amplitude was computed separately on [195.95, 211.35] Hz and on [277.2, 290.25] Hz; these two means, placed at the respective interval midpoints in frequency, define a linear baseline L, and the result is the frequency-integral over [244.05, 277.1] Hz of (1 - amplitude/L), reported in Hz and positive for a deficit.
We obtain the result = -1.2 Hz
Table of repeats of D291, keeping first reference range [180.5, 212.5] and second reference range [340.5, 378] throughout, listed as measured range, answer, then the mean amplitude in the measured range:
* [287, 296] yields -0.7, 40.7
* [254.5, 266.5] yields -0.8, 41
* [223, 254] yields -1.9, 41.5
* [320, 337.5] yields 0.2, 36.2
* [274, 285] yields -0.7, 40.5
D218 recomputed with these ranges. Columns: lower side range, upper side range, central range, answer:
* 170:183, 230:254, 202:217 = 1.3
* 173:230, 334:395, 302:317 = 0.7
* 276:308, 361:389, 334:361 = 2.7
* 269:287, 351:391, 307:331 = 1.7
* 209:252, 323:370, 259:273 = -0.3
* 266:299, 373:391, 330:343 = 1.7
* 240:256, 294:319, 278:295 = -0.6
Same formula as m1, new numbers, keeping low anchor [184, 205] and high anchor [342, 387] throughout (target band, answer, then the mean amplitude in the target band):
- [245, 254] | -0.07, 42.2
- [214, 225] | 0.01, 39.7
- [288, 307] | -0.03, 39.5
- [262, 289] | -0.03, 40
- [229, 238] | -0.04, 41.2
